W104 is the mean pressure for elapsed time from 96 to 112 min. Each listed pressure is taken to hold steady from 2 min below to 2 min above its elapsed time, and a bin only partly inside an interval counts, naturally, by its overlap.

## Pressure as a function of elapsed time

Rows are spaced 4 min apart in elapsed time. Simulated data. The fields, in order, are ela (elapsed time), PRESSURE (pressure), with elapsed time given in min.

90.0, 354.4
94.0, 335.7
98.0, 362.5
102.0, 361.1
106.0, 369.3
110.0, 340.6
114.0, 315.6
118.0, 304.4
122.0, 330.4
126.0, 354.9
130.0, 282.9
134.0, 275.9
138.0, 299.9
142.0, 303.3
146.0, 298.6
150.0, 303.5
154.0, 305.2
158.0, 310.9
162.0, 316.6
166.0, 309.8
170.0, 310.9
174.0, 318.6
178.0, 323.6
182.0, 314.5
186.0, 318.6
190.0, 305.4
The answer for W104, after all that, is 358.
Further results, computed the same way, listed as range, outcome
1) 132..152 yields 296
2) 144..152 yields 301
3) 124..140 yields 303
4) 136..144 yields 302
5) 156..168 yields 312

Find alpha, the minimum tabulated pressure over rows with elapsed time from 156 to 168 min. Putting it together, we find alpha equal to 309.8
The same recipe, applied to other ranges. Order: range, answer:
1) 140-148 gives 298.6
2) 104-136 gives 275.9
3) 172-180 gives 318.6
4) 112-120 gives 304.4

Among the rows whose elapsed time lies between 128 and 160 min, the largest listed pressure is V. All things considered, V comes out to 310.9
